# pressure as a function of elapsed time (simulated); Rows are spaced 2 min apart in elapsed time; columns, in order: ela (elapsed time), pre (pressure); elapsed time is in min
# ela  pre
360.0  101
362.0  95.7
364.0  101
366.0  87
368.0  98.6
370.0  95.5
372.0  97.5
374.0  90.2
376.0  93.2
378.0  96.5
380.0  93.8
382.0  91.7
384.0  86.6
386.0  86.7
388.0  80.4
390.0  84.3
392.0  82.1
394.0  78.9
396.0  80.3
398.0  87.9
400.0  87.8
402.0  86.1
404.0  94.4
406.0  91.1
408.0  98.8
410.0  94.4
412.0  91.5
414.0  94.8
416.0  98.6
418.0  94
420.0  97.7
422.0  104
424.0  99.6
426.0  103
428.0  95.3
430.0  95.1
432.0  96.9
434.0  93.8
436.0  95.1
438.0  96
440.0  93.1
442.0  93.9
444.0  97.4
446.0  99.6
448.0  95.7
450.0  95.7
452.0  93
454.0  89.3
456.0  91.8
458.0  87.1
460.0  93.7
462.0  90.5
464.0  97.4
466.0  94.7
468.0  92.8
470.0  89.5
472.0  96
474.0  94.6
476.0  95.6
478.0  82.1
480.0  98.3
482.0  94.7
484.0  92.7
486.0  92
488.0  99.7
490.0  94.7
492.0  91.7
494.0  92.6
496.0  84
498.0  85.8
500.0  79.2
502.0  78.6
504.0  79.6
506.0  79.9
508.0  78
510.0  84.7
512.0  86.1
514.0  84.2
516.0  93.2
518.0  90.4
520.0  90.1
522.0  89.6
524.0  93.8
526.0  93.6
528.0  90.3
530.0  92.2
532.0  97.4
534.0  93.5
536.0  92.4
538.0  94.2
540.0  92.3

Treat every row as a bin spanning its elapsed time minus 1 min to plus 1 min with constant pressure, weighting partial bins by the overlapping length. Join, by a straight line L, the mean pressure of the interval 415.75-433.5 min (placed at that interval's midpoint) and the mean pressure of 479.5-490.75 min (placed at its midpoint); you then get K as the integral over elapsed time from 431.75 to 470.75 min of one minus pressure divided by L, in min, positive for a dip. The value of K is 1.2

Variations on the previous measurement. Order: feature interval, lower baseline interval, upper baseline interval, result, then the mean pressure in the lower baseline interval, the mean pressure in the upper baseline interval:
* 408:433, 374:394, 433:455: -1.4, 88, 94.8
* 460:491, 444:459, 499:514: -2.0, 93.5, 81.1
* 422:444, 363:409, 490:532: -1.9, 90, 87.3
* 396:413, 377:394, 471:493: -0.4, 87.2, 93.8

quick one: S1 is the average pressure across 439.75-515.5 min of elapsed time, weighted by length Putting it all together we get 90.5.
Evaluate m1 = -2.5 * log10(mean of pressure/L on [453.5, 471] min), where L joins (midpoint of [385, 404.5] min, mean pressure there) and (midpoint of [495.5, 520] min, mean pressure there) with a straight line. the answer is -0.10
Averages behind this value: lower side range 84.6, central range 91.9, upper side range 83.9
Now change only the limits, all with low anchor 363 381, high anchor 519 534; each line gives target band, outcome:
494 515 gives 0.13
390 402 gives 0.13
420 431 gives -0.06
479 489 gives -0.03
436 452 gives -0.02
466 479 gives 0.02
